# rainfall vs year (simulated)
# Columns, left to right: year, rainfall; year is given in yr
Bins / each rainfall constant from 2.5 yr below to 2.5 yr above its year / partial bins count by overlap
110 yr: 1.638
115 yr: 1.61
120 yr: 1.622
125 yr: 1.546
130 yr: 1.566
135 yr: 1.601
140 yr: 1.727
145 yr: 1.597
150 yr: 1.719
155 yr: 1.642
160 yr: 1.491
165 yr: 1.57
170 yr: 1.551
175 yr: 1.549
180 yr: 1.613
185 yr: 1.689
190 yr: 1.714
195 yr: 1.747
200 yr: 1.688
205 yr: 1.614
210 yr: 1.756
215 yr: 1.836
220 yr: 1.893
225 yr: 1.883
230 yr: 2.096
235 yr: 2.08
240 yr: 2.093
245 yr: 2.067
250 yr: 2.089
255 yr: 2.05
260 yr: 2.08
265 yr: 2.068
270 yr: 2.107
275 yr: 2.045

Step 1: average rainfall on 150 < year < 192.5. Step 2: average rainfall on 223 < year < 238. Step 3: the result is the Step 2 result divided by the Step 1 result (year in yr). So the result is 1.3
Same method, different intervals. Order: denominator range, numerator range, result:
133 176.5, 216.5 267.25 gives 1.27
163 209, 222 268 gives 1.25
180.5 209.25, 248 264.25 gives 1.23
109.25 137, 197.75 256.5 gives 1.21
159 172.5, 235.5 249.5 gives 1.35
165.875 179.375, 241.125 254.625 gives 1.33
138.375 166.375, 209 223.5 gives 1.13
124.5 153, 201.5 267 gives 1.20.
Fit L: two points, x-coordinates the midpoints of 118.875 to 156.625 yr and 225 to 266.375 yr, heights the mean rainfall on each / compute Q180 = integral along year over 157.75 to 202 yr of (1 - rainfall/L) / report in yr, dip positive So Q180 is 4.3 yr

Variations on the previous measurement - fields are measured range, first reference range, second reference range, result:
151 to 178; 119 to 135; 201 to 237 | 2.0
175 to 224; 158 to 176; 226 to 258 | 1.3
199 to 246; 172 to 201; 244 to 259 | -0.3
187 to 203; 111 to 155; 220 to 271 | 1.3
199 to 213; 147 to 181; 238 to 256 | 1.1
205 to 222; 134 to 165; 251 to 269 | 0.8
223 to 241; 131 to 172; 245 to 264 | -0.6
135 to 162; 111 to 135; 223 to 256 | 0.9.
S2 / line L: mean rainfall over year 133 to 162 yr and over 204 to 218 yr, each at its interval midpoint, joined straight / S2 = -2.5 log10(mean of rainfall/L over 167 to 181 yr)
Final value 0.08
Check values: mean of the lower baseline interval 1.63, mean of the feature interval 1.57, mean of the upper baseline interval 1.75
